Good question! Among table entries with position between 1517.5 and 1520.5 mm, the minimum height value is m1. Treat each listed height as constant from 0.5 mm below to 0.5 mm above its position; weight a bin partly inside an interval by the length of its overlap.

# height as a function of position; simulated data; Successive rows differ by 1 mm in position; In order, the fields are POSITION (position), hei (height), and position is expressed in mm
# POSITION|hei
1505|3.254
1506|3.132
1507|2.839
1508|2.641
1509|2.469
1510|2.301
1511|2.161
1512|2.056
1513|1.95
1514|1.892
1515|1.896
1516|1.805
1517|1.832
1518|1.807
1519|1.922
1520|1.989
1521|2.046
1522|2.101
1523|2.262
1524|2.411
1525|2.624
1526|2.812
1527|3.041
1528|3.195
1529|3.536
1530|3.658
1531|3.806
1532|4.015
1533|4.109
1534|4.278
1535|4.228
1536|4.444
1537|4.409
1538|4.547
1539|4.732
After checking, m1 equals 1.807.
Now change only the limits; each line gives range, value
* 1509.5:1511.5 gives 2.161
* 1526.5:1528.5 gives 3.041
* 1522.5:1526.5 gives 2.262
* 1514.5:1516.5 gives 1.805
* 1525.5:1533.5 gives 2.812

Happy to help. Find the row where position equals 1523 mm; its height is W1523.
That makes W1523 2.262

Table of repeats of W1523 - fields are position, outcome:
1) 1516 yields 1.805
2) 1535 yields 4.228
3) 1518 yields 1.807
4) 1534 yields 4.278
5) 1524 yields 2.411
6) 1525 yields 2.624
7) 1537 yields 4.409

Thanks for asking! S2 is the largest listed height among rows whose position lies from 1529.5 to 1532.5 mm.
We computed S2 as 4.015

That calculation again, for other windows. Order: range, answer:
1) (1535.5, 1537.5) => 4.444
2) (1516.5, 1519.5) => 1.922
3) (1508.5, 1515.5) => 2.469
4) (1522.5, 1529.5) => 3.536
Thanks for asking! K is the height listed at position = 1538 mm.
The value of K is 4.547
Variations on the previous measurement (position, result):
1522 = 2.101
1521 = 2.046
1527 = 3.041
